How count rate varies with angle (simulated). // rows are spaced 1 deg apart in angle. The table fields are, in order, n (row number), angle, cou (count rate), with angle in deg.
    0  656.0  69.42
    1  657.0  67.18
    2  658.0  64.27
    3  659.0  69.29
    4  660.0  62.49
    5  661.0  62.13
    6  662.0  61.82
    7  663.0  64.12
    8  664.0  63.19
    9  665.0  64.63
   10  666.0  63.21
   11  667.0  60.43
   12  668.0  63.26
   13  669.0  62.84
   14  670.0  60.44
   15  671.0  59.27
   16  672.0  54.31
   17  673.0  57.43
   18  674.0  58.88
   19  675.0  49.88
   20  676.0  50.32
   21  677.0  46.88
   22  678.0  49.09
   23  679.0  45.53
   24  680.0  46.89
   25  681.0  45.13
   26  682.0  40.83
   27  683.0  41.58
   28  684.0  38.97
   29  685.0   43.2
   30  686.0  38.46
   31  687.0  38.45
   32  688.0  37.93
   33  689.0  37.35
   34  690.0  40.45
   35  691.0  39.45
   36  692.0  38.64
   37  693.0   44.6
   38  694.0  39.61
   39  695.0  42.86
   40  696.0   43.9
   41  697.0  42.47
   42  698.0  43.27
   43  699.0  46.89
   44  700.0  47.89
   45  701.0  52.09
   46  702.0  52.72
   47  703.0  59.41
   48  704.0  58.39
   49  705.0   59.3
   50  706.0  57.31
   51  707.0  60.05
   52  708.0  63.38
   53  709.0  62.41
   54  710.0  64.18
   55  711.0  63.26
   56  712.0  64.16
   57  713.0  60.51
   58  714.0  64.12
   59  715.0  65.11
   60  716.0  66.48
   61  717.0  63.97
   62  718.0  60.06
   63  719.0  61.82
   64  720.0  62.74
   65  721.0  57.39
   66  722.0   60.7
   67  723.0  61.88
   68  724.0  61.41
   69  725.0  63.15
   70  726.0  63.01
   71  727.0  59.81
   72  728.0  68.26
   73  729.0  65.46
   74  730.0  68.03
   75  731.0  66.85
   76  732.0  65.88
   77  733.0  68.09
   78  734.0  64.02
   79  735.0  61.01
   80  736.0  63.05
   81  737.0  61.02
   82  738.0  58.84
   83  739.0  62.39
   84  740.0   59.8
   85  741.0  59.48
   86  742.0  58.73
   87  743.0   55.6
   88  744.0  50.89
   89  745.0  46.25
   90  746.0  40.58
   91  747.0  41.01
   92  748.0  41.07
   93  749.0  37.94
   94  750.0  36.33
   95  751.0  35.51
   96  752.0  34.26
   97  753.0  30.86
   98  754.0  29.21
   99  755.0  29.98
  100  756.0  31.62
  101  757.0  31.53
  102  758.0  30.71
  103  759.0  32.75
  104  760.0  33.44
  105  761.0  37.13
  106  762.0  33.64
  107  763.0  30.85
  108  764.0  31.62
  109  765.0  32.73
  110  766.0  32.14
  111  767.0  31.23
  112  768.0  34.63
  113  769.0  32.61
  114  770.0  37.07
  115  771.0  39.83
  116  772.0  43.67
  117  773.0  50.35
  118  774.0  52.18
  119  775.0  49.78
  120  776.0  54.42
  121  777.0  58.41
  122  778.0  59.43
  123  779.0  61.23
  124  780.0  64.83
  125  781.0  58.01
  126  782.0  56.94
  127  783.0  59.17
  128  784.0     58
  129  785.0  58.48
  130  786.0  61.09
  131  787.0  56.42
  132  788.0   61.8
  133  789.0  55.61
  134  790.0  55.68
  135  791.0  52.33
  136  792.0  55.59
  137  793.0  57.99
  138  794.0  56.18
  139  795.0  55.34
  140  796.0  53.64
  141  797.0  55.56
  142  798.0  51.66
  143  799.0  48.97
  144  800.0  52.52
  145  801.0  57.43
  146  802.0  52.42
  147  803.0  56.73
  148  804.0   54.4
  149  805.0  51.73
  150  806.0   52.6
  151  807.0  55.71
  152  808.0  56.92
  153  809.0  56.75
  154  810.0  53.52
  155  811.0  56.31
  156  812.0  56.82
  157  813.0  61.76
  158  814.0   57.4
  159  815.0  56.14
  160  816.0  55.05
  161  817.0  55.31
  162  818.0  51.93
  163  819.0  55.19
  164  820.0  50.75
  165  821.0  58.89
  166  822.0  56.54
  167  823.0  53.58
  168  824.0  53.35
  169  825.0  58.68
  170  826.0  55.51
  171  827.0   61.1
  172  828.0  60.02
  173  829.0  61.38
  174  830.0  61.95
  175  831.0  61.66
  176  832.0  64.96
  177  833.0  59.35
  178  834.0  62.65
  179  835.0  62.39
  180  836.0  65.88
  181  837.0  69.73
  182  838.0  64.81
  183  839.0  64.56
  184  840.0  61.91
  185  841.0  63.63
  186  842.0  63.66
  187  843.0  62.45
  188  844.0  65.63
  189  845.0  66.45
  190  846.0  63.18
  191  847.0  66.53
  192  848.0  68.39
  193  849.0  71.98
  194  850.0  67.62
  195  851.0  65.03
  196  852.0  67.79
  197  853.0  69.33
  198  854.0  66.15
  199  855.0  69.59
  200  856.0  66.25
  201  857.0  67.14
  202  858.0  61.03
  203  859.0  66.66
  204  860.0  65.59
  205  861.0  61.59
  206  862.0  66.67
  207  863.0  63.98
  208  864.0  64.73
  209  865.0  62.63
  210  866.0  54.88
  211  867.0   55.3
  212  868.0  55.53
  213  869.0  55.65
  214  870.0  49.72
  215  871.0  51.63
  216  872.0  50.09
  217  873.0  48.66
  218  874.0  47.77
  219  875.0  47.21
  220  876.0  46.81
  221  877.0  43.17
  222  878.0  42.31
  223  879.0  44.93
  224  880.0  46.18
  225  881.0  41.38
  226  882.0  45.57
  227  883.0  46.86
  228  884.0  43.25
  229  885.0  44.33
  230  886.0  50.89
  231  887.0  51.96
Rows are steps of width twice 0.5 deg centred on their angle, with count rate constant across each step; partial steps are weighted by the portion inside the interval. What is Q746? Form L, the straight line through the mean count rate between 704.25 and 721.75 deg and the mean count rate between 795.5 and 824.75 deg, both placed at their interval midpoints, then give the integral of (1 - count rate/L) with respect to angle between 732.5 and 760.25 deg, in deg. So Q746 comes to 6.4 deg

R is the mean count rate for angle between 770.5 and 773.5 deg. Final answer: 44.6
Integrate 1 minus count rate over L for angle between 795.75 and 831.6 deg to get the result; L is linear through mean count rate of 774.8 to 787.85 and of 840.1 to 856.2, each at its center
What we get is 3.7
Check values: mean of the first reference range 58.5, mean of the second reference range 66.4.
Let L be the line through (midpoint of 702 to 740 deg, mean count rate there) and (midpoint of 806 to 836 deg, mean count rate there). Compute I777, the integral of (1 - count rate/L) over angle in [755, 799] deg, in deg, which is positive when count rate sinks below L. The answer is 9.0 deg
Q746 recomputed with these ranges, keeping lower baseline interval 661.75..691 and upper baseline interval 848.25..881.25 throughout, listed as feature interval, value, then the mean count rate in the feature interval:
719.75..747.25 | -3.61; 60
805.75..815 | -0.10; 56.5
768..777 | 1.54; 45.2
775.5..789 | -1.01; 59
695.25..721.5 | -2.79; 57.7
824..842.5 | -1.77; 62.2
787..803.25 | 0.10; 55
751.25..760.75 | 3.89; 31.8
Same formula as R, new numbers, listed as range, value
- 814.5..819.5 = 54.7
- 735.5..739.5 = 61.3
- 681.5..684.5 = 40.5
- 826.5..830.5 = 61.1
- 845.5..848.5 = 66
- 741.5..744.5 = 55.1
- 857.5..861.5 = 63.7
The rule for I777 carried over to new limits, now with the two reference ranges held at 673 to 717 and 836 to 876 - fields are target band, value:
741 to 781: 10.0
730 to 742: -2.2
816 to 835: 0.6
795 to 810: 1.0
